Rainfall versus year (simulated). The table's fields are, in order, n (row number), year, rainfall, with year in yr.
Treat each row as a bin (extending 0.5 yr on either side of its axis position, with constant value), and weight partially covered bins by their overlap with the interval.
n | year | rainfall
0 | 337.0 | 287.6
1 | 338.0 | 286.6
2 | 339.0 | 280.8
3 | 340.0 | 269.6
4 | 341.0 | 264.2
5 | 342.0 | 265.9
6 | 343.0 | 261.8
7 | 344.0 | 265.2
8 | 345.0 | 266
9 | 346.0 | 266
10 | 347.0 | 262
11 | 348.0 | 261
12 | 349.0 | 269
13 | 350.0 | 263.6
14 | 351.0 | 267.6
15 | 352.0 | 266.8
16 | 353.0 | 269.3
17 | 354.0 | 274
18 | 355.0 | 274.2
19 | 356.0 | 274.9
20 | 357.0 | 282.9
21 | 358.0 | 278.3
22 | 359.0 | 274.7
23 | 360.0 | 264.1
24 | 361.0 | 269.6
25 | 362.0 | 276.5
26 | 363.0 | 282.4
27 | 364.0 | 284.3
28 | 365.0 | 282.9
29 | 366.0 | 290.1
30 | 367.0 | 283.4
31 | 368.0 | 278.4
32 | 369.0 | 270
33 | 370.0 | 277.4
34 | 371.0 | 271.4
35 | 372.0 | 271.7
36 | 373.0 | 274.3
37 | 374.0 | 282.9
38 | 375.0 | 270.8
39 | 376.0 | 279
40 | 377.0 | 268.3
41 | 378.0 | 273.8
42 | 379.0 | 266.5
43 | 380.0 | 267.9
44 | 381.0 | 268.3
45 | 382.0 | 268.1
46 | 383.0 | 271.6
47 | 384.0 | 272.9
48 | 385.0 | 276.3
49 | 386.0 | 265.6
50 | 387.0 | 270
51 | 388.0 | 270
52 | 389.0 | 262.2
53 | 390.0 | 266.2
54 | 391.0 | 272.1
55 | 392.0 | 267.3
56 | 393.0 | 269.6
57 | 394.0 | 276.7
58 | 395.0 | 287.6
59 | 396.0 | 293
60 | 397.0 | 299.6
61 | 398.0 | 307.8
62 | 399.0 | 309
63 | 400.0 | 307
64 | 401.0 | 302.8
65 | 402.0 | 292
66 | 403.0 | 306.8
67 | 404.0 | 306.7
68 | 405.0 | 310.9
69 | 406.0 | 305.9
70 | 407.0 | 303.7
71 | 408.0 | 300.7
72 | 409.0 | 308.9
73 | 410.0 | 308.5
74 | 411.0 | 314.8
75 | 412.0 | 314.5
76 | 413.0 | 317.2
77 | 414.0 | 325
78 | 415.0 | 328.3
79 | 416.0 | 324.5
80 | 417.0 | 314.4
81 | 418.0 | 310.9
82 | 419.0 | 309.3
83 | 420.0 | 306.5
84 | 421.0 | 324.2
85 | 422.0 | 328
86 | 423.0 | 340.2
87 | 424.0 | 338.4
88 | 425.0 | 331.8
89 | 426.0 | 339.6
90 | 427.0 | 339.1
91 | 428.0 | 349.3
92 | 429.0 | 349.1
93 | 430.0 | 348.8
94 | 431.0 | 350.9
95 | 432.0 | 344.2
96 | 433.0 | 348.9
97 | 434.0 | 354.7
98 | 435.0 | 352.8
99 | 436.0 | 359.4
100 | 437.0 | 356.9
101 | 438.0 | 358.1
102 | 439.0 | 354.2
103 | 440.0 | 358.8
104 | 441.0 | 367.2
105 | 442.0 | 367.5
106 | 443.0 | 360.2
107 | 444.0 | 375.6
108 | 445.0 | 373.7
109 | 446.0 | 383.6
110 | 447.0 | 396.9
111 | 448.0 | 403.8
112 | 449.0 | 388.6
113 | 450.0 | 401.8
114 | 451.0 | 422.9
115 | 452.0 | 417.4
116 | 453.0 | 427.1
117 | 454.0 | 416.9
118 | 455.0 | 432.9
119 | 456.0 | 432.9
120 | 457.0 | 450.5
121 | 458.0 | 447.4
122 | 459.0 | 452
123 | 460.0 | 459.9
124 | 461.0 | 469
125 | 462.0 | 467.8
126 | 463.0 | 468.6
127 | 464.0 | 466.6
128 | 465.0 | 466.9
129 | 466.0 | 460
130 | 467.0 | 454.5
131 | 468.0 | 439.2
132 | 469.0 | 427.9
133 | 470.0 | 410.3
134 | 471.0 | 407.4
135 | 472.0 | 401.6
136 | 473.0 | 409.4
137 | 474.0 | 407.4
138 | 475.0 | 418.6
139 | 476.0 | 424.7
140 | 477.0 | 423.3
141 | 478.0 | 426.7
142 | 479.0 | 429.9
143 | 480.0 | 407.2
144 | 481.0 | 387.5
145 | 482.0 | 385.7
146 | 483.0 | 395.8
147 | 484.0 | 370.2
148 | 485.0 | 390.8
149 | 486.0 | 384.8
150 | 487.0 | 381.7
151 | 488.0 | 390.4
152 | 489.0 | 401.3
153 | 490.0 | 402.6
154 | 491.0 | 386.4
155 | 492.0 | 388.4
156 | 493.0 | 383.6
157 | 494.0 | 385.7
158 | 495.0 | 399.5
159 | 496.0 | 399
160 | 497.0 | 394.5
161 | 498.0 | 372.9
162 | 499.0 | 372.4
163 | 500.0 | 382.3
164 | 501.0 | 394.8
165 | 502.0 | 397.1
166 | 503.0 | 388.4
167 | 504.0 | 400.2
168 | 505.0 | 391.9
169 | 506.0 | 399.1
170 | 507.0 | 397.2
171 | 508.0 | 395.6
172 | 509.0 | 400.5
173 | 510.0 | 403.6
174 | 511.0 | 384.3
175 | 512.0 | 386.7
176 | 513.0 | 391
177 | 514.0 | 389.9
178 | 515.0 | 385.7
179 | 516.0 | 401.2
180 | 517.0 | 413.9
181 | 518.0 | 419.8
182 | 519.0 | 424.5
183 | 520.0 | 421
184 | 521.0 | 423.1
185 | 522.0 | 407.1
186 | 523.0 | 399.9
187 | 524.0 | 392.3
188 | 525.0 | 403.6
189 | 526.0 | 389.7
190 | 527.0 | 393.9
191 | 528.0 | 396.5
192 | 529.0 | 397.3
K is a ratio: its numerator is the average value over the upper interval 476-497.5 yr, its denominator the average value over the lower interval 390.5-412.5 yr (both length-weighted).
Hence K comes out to 1.3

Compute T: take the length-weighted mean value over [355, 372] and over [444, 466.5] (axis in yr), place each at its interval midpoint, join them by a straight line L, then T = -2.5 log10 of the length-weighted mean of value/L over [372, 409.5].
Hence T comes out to 0.14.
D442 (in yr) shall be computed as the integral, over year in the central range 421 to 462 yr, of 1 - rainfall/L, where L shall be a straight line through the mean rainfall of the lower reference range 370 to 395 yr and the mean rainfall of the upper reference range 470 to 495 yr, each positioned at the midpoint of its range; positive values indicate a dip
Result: -3.95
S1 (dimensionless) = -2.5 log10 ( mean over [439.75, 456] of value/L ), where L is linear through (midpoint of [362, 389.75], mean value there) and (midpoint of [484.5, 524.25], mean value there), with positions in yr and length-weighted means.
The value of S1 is -0.16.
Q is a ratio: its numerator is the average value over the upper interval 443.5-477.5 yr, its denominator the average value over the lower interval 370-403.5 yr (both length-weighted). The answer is 1.53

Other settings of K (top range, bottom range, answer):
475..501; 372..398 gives 1.44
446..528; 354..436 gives 1.38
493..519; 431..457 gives 1.03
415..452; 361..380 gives 1.28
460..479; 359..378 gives 1.58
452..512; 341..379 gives 1.51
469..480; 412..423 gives 1.30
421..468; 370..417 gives 1.36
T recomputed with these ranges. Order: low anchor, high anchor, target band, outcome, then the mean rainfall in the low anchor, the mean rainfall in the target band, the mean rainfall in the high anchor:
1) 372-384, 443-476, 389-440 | 0.07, 272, 319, 426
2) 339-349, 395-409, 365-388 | 0.05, 266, 274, 303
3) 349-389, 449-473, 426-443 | 0.11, 274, 354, 438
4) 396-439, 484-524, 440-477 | -0.17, 325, 421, 395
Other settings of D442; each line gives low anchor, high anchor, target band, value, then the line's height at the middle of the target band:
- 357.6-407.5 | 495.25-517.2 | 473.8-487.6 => -1.2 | 370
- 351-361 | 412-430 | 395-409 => 0.4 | 312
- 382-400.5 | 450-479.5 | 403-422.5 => 0.7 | 325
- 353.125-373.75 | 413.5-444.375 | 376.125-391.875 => 1.5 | 297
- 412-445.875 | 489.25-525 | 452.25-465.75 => -3.2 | 363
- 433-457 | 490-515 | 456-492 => -3.1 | 389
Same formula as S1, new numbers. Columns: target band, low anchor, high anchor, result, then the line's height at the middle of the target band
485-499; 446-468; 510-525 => 0.075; 417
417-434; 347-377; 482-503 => -0.016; 330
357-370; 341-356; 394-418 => -0.002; 277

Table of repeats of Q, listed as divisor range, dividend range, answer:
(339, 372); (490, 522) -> 1.46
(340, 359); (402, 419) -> 1.16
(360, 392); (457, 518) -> 1.50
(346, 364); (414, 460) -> 1.36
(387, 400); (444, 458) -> 1.46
